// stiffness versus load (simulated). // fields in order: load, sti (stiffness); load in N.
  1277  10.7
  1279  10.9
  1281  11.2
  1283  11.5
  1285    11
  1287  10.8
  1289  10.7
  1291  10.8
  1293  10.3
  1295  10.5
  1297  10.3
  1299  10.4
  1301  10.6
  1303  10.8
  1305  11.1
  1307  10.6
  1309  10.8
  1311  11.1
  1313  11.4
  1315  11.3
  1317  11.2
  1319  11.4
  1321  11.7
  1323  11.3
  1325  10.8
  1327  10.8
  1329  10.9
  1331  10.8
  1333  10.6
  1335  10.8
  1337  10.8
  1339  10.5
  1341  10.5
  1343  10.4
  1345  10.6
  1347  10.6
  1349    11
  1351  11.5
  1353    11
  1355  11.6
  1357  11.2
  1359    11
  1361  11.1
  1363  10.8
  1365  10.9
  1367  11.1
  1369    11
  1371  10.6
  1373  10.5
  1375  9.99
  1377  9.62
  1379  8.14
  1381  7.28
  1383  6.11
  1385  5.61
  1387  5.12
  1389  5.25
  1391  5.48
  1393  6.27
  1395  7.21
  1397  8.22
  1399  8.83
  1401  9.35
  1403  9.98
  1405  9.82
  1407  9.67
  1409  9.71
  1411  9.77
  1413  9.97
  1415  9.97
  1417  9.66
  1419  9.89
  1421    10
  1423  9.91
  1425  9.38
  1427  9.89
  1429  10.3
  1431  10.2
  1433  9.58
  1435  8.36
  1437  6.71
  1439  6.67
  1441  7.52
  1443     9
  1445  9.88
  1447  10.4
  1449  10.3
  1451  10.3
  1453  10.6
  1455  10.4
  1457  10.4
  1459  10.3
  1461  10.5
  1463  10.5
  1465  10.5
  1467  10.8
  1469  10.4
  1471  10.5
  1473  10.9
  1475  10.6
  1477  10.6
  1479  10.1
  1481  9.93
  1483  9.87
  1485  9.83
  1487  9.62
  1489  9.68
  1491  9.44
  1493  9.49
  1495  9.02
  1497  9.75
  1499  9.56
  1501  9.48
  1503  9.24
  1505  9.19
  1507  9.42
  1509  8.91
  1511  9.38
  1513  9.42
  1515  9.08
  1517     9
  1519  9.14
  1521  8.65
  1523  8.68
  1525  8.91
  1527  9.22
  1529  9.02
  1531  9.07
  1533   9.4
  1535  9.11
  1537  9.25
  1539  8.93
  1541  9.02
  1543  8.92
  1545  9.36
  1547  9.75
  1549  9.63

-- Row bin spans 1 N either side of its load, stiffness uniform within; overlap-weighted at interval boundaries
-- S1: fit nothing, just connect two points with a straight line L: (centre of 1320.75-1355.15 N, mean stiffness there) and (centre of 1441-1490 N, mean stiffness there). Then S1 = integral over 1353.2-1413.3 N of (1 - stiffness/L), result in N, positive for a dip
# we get 8.9 N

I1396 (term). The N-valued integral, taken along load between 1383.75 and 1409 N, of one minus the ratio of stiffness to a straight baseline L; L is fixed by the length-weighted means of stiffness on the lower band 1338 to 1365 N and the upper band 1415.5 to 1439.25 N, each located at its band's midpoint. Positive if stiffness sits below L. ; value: 5.8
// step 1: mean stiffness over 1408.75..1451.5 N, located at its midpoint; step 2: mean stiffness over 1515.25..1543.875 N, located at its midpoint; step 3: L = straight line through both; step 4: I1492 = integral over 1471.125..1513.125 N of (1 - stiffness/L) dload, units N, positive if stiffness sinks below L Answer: -2.5 N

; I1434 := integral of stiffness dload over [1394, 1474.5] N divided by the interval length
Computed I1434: 9.66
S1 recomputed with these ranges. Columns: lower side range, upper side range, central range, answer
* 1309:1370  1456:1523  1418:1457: 2.81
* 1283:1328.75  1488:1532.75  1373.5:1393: 6.20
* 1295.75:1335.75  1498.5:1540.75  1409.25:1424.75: 0.30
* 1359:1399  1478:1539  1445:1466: -3.28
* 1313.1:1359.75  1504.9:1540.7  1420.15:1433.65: 0.22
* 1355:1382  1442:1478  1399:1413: 0.90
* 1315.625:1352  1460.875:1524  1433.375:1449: 2.41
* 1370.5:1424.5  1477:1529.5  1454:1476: -3.49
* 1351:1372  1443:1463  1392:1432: 4.59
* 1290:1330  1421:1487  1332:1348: 0.13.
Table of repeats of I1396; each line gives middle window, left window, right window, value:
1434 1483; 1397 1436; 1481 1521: -1.6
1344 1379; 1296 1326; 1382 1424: -4.4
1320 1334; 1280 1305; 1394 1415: -0.9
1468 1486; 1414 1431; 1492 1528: -1.6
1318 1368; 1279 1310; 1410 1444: -3.7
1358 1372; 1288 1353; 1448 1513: -0.4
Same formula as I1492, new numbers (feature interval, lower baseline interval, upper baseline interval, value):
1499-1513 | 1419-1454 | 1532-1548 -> -0.05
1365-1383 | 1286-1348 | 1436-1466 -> 1.16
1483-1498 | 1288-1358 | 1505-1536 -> -0.32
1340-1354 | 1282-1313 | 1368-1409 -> -2.10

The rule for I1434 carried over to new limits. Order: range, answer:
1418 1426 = 9.79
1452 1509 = 10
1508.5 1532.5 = 9.05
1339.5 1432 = 9.48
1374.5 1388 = 7.31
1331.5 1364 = 10.9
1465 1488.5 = 10.3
